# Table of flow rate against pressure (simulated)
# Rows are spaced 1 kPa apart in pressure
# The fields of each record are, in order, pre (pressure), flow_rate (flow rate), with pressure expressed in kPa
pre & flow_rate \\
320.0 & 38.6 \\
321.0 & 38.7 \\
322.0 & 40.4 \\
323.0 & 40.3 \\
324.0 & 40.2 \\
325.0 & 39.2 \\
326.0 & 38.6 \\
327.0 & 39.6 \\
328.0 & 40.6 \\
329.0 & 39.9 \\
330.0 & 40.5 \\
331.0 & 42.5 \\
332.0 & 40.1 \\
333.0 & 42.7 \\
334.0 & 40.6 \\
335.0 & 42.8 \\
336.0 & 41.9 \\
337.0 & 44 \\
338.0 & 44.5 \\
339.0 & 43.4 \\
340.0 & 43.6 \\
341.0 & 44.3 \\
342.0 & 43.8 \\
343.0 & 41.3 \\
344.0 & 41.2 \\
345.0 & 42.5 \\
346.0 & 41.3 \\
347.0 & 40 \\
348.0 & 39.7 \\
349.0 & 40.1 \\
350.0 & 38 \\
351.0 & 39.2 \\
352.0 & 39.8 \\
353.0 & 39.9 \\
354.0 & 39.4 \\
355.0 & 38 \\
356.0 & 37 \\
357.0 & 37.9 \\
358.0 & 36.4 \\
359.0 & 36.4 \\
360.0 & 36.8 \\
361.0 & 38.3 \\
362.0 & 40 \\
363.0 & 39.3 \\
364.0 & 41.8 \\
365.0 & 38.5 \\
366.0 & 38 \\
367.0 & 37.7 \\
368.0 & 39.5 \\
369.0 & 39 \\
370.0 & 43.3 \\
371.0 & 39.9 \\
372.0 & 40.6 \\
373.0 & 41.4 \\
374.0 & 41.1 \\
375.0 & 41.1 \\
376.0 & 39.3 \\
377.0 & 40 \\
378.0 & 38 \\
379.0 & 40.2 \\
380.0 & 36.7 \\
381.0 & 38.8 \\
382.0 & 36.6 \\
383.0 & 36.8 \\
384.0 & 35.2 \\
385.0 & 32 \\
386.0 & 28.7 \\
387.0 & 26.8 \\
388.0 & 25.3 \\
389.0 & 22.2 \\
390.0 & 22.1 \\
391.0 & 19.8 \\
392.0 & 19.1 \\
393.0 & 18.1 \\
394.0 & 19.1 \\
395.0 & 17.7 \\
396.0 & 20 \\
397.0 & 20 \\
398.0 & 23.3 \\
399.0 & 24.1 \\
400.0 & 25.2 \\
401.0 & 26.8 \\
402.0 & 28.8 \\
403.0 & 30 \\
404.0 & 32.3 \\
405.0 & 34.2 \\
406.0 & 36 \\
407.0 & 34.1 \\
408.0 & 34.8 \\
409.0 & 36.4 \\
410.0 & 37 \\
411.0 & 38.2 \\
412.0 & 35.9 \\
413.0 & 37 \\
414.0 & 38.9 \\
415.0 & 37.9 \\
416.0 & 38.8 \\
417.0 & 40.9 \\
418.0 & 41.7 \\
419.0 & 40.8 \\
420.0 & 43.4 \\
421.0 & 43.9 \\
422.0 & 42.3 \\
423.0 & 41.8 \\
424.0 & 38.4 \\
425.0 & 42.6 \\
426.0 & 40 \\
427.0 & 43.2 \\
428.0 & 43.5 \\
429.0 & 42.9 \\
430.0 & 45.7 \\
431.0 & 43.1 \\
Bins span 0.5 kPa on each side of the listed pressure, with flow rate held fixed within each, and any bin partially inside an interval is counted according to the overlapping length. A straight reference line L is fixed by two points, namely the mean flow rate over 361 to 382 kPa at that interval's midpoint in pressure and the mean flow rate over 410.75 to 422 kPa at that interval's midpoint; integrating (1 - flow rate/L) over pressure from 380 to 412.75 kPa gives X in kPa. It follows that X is 9.0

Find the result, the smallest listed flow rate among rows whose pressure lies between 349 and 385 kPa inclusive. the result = 32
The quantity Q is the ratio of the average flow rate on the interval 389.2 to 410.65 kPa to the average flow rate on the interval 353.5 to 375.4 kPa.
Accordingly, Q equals 0.7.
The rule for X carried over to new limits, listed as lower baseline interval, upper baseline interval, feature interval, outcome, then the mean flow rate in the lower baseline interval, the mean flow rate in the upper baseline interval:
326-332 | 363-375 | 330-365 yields -0.2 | 40.4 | 40.1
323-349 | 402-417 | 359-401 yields 6.1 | 41.5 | 35.8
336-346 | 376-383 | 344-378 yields 0.9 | 43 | 38.3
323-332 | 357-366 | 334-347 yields -1.1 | 40.1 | 38.4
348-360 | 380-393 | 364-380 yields -3.4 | 38.4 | 28.5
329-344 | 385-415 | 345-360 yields 0.0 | 42.4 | 28.2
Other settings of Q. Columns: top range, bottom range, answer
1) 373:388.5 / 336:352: 0.86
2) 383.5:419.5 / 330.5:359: 0.73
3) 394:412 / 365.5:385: 0.75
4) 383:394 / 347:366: 0.65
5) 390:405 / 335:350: 0.56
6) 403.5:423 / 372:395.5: 1.22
